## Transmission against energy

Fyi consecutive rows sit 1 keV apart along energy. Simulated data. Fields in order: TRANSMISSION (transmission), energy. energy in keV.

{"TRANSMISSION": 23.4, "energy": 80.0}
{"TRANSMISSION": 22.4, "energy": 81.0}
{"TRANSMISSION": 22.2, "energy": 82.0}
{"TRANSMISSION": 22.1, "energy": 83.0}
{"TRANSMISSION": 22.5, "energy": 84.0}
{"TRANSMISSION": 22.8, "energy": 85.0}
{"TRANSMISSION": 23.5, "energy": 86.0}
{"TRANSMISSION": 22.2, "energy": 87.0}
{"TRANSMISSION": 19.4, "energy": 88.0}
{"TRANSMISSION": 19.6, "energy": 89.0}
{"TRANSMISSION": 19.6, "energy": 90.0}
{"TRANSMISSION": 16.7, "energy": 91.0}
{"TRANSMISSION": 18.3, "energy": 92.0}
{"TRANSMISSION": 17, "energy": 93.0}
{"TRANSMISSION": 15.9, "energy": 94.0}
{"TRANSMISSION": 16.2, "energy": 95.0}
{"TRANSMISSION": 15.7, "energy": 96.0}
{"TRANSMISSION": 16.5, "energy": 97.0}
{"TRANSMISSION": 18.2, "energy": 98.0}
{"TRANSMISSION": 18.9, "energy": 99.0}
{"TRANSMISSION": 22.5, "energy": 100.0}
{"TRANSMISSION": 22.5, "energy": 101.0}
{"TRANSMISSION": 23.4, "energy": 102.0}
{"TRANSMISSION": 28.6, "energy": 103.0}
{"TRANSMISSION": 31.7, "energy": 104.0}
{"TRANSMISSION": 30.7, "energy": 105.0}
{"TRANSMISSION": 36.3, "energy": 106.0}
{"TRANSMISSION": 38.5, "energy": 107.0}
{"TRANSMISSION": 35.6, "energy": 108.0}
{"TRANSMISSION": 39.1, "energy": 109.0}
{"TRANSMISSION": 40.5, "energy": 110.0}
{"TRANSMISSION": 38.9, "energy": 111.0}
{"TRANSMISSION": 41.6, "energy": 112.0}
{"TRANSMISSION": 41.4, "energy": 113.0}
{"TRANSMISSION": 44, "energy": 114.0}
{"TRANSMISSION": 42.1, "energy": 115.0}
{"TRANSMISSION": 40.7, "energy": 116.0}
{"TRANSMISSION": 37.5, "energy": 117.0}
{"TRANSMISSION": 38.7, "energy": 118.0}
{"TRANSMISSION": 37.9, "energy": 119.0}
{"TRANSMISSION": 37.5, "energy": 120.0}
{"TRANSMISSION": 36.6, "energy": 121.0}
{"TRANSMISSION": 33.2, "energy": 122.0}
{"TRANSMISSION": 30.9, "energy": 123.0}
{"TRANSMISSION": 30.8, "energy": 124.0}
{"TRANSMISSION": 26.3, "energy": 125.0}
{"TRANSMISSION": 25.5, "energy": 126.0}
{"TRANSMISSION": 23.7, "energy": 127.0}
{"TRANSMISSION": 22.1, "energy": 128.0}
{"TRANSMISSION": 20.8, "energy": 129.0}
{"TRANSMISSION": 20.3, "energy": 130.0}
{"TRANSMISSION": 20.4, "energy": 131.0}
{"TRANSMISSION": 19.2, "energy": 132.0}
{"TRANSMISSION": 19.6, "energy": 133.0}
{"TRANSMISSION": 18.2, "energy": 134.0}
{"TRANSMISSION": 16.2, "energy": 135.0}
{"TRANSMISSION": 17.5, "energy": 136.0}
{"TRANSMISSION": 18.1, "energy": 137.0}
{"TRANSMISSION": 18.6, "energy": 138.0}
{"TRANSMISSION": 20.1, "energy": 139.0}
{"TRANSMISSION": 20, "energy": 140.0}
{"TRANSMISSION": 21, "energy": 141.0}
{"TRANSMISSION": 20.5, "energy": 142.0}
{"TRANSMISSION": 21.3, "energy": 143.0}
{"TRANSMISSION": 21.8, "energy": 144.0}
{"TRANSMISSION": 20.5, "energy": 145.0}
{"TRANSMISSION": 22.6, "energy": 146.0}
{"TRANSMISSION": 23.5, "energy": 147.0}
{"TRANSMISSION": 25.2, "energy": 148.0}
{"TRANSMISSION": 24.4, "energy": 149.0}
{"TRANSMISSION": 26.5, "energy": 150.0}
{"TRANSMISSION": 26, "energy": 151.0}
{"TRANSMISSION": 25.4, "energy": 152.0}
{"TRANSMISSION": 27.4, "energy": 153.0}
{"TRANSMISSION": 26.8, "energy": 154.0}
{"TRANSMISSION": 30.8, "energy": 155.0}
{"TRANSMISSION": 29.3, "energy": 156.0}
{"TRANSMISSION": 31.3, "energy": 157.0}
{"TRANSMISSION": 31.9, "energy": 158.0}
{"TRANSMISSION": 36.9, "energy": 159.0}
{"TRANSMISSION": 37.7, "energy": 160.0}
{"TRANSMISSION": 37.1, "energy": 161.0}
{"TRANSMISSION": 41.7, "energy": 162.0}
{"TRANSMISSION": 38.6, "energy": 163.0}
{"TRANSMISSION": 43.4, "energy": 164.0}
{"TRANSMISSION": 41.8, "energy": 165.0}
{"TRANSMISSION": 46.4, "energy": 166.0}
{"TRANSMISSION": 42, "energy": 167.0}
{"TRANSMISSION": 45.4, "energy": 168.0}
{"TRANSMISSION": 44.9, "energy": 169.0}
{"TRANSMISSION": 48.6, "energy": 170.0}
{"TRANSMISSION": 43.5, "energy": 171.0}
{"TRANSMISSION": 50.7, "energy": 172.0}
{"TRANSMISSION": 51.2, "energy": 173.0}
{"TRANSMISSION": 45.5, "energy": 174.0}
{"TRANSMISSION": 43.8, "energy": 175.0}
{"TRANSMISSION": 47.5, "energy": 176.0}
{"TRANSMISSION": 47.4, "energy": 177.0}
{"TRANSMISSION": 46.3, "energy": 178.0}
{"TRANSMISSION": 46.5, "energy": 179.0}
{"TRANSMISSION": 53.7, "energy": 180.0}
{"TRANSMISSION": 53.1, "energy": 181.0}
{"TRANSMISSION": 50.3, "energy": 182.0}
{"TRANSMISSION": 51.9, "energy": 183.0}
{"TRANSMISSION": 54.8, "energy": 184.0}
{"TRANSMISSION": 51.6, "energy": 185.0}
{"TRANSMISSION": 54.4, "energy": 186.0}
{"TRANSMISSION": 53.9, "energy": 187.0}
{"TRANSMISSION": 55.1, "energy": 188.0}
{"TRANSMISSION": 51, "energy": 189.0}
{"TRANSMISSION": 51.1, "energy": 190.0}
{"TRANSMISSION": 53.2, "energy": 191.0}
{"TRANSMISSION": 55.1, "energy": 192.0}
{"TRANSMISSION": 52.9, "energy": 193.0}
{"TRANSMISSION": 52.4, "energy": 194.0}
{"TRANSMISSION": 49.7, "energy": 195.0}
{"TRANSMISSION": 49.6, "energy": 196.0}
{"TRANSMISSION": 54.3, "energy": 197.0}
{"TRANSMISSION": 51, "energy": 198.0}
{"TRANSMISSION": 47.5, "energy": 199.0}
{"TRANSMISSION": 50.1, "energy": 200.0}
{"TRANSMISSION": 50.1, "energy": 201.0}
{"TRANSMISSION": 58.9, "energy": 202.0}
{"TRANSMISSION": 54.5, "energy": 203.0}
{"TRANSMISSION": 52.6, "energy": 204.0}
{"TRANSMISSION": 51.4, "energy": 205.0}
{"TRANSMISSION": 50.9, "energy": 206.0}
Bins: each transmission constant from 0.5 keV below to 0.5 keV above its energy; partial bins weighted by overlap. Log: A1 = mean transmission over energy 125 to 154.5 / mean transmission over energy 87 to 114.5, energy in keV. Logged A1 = 0.82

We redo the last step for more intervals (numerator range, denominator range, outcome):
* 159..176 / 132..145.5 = 2.25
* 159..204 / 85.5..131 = 1.72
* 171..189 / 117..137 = 1.92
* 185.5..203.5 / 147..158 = 1.92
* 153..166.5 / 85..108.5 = 1.57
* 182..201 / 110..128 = 1.47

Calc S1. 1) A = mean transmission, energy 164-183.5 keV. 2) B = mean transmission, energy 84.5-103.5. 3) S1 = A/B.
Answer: 2.38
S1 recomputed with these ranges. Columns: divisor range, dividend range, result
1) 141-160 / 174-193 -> 1.93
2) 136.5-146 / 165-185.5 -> 2.37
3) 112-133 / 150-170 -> 1.15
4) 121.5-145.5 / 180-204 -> 2.39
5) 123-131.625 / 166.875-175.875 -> 1.93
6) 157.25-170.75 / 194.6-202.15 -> 1.24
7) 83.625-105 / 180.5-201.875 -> 2.51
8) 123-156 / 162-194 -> 2.15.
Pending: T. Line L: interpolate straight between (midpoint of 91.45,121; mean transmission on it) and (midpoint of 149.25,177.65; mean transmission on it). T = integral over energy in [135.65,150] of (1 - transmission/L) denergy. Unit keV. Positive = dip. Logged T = 5.8 keV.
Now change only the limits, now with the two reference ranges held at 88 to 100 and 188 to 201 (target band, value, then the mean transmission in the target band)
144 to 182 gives 3.4 keV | 37.9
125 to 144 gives 6.6 keV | 20.4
